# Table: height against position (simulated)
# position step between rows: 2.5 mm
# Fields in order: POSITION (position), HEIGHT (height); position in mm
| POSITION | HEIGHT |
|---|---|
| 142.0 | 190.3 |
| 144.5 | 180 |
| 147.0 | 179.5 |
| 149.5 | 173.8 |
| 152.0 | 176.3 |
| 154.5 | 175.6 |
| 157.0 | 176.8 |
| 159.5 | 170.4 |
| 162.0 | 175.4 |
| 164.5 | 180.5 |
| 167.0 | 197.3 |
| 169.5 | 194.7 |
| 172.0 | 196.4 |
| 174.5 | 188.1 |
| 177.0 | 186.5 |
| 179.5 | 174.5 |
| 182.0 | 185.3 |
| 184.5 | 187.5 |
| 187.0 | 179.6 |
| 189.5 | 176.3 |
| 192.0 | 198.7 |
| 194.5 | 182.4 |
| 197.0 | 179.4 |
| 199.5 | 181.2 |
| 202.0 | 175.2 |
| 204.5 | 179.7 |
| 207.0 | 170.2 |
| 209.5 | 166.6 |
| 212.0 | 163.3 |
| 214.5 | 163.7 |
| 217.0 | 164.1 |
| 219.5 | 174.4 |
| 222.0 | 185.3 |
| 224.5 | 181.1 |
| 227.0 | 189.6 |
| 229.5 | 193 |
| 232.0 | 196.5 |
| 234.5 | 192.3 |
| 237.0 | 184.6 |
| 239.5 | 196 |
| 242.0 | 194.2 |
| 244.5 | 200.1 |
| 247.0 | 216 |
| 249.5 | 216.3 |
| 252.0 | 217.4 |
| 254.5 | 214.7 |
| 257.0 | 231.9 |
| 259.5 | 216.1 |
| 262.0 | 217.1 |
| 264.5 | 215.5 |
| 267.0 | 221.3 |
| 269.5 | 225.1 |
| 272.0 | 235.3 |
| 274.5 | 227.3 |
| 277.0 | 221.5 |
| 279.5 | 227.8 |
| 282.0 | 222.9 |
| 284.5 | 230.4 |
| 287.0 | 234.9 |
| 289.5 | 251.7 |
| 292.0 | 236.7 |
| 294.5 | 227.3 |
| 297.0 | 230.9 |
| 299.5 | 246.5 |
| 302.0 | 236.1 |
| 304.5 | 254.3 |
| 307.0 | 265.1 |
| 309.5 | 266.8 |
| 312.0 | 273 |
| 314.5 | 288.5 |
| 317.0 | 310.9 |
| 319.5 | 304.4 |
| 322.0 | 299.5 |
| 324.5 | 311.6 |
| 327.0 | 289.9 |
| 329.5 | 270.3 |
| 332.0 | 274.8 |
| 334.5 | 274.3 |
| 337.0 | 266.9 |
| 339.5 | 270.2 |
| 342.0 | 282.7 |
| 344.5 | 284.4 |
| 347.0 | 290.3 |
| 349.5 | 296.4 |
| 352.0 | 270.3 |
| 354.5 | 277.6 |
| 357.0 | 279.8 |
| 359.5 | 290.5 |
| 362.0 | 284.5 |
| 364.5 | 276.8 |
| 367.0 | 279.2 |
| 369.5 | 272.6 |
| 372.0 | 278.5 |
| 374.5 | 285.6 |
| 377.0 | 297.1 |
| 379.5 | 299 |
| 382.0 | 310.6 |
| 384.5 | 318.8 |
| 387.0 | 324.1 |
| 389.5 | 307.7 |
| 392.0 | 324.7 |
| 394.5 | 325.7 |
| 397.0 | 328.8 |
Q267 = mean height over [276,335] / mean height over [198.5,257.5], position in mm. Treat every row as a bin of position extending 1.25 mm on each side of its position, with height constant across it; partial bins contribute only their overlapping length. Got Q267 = 1.38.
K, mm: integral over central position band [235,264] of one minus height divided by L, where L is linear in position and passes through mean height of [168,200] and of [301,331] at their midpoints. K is 3.0 mm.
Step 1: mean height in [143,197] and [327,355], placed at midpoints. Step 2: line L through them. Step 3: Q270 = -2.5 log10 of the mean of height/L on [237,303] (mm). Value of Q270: 0.08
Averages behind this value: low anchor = 183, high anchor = 279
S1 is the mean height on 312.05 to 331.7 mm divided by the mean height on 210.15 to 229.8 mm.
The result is 1.7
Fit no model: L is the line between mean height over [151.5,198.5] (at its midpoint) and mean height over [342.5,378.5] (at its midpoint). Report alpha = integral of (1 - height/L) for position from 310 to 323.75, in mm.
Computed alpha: -1.8 mm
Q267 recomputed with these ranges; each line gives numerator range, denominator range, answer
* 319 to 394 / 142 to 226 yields 1.61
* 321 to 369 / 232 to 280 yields 1.32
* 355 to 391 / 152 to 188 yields 1.60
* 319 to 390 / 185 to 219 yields 1.64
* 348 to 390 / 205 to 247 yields 1.59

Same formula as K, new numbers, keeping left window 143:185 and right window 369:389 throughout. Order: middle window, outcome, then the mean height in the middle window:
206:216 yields 2.02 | 166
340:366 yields 0.22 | 283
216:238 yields 3.24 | 185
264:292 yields 1.75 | 229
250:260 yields 0.51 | 220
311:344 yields -1.79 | 286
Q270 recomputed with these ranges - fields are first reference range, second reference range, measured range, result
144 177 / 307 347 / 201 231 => 0.23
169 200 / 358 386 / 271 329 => -0.02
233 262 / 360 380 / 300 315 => -0.07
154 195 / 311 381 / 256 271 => 0.07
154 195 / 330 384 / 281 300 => 0.06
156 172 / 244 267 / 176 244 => 0.11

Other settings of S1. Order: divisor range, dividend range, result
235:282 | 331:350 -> 1.30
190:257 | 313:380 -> 1.52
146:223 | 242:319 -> 1.32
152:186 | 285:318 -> 1.39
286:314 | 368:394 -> 1.22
